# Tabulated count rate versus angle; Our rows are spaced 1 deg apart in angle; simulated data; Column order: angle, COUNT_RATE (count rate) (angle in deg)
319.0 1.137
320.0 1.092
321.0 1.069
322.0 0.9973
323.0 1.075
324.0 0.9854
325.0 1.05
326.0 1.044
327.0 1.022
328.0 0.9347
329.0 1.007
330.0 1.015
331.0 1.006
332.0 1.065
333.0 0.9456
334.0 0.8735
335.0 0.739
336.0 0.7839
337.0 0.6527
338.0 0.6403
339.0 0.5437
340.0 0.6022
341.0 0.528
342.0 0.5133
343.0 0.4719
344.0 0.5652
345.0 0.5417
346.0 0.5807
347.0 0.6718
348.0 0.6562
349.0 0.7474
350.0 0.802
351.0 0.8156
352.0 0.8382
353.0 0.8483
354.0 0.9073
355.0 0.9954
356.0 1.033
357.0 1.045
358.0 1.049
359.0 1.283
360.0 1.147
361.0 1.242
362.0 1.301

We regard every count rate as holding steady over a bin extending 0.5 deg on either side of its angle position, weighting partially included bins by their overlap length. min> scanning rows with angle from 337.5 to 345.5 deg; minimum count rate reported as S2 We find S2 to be 0.4719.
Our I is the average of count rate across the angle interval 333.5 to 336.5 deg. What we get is 0.799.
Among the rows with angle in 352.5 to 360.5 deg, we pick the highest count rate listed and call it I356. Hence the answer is 1.283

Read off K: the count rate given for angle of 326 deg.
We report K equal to 1.044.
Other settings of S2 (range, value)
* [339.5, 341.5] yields 0.528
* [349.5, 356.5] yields 0.802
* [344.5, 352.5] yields 0.5417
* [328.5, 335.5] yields 0.739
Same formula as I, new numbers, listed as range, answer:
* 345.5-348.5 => 0.636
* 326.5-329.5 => 0.988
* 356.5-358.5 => 1.05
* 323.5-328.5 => 1.01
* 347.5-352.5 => 0.772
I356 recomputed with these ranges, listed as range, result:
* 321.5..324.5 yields 1.075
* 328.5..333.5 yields 1.065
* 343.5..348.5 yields 0.6718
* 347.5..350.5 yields 0.802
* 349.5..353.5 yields 0.8483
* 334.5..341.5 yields 0.7839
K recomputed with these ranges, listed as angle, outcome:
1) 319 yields 1.137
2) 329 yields 1.007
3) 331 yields 1.006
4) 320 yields 1.092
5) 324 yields 0.9854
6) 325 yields 1.05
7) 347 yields 0.6718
